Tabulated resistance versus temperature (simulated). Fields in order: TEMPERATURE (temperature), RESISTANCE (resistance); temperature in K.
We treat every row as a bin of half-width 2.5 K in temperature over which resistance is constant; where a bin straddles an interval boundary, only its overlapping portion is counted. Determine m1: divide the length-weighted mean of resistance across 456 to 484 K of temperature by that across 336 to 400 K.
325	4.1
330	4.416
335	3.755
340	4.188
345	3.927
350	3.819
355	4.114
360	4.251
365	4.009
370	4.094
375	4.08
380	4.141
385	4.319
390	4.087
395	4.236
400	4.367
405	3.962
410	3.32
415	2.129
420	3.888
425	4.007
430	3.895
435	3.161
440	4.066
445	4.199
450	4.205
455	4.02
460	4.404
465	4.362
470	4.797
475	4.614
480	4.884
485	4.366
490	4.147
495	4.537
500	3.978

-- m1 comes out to 1.11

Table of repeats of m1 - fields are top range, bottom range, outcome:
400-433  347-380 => 0.88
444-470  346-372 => 1.06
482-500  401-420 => 1.29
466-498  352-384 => 1.10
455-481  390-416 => 1.22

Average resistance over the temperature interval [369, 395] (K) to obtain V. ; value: 4.16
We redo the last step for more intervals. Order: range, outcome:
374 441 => 3.82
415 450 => 3.77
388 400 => 4.21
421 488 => 4.22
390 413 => 3.94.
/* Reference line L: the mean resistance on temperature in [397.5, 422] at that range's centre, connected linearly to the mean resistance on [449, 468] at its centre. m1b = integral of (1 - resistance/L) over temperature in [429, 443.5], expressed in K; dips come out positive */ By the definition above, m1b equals 0.8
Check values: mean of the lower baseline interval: 3.53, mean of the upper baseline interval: 4.27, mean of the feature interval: 3.72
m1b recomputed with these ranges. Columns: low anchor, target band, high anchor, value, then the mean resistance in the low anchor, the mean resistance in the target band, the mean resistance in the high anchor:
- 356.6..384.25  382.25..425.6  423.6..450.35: 2.2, 4.13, 3.81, 3.9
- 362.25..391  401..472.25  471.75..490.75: 7.8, 4.12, 3.89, 4.55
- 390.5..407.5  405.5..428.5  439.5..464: 4.2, 4.18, 3.41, 4.2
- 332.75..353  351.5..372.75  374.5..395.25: -0.3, 3.93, 4.1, 4.17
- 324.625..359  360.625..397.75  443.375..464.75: -0.3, 4.05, 4.15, 4.22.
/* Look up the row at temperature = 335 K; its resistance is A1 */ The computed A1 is 3.755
